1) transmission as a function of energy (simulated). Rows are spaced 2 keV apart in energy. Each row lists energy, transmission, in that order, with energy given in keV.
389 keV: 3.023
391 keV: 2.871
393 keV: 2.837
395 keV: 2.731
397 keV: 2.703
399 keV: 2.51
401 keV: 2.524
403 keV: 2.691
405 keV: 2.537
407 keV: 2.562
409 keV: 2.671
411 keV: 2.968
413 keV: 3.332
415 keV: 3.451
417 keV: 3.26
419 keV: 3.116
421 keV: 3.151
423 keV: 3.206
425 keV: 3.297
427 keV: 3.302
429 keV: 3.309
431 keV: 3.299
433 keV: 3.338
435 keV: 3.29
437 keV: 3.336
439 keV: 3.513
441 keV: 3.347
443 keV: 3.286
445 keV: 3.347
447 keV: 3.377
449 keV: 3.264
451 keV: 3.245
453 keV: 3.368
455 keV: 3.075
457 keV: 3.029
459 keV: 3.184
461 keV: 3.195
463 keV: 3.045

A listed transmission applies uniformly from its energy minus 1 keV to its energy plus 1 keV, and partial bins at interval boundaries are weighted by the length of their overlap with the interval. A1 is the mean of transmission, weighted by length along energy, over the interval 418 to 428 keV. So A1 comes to 3.21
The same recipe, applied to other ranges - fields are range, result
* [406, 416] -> 3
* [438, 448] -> 3.37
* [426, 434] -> 3.31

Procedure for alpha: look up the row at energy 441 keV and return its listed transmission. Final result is 3.347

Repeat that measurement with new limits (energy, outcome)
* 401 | 2.524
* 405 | 2.537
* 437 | 3.336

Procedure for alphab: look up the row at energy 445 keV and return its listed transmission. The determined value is 3.347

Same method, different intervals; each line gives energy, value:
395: 2.731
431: 3.299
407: 2.562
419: 3.116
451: 3.245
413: 3.332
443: 3.286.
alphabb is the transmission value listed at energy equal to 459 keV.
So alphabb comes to 3.184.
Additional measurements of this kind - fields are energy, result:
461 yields 3.195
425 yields 3.297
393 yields 2.837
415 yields 3.451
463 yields 3.045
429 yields 3.309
